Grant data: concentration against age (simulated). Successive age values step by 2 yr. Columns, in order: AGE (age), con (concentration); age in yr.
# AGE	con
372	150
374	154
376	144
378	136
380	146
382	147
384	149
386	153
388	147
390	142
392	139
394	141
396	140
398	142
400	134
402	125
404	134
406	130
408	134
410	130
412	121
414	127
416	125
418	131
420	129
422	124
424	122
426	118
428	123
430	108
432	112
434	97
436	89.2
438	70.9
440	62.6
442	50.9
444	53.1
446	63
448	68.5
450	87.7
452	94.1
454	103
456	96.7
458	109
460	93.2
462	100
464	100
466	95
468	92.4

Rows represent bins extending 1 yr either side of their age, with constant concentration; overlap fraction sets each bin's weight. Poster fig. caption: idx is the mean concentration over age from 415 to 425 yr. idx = 126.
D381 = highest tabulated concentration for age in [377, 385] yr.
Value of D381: 149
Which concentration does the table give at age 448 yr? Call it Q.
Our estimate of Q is 68.5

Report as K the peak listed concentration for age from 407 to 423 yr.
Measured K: 134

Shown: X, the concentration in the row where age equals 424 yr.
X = 122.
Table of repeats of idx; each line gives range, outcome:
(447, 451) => 78.1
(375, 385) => 144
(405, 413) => 129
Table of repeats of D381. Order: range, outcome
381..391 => 153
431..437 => 112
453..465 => 109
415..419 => 131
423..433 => 123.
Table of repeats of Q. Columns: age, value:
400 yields 134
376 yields 144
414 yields 127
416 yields 125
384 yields 149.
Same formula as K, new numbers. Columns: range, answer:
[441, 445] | 53.1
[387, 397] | 147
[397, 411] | 142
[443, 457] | 103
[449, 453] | 94.1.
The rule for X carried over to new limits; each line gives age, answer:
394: 141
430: 108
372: 150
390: 142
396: 140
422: 124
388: 147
